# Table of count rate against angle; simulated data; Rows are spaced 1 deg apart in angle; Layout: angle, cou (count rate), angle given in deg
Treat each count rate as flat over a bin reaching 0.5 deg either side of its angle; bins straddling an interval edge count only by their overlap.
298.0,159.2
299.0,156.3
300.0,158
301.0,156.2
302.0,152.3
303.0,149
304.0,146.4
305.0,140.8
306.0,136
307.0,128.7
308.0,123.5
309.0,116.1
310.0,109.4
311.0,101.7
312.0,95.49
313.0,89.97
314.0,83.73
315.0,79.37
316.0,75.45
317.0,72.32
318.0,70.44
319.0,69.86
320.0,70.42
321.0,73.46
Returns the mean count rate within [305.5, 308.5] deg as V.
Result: 129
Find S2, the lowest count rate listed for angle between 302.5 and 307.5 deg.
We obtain 128.7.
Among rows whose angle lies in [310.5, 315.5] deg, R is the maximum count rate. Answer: 101.7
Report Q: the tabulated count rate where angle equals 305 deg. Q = 140.8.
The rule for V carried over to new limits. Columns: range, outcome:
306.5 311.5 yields 116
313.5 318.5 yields 76.3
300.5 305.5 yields 149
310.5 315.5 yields 90.1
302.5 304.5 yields 148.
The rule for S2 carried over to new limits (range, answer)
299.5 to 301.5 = 156.2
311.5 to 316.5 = 75.45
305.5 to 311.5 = 101.7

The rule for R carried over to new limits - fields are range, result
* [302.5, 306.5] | 149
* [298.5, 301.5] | 158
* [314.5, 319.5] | 79.37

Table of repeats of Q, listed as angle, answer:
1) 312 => 95.49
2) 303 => 149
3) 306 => 136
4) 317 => 72.32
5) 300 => 158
